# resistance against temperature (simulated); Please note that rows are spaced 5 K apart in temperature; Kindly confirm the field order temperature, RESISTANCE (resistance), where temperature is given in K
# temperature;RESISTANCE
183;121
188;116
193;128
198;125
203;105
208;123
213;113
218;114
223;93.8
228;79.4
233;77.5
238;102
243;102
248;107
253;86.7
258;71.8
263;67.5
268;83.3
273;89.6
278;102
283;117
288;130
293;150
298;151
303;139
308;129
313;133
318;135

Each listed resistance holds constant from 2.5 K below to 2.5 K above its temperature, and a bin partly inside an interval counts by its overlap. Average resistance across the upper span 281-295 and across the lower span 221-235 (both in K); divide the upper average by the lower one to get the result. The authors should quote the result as 1.6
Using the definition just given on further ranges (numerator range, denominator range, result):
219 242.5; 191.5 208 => 0.76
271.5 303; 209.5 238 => 1.29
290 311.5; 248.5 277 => 1.71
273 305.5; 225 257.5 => 1.41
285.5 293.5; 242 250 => 1.31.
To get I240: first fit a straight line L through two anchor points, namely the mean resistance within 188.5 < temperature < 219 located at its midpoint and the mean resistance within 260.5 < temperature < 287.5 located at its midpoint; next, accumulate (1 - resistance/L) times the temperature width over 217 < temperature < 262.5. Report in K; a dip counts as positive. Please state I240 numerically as 6.6 K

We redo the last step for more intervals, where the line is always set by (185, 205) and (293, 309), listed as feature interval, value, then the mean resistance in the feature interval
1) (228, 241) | 4.02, 88.2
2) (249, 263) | 5.52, 80.1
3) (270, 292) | 4.19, 112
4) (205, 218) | 0.62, 117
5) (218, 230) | 3.12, 92.6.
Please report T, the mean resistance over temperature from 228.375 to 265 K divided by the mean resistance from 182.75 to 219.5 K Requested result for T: 0.74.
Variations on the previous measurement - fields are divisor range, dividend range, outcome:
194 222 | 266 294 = 0.96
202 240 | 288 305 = 1.43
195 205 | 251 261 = 0.67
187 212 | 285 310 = 1.17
